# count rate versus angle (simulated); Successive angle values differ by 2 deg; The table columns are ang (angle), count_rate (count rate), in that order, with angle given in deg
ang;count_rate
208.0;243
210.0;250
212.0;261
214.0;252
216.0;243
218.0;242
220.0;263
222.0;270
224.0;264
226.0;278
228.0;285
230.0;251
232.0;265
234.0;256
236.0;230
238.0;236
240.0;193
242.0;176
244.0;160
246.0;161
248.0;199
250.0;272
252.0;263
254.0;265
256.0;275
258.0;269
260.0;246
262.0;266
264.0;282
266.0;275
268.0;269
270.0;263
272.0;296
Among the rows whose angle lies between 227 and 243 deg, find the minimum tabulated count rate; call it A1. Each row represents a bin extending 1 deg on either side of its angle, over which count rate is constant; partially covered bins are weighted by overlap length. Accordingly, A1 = 176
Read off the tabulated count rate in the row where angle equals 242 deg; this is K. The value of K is 176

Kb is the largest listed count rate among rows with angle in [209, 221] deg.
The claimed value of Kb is 263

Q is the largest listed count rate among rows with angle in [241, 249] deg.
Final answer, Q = 199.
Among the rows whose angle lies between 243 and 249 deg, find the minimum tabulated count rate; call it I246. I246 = 160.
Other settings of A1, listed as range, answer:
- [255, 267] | 246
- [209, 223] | 242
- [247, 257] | 199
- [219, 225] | 263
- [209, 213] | 250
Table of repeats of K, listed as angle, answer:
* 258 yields 269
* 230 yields 251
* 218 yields 242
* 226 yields 278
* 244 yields 160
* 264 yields 282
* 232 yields 265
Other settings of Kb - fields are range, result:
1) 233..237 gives 256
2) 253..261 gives 275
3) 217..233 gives 285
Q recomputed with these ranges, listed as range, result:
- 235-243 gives 236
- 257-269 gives 282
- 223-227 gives 278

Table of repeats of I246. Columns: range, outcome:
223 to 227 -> 264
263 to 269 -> 269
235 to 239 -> 230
